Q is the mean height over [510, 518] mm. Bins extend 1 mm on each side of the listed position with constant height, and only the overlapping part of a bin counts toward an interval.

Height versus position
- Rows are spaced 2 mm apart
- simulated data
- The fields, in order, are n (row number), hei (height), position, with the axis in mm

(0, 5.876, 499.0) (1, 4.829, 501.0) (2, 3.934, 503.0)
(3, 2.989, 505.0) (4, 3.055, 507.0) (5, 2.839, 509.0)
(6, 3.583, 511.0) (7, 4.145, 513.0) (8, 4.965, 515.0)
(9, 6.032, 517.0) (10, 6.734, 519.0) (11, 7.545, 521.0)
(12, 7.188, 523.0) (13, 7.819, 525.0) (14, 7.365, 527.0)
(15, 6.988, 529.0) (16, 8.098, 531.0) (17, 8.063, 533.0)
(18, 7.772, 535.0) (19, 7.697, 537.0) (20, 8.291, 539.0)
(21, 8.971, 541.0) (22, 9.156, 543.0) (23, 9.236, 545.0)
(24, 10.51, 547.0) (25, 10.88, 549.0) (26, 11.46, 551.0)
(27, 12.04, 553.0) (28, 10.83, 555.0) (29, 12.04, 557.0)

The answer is 4.68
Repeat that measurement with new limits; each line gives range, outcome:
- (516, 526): 7.06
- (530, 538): 7.91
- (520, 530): 7.38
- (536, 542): 8.32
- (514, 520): 5.91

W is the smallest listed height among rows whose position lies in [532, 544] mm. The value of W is 7.697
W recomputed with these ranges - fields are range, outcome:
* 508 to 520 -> 2.839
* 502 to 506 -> 2.989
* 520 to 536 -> 6.988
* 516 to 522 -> 6.032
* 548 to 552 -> 10.88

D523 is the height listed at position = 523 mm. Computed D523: 7.188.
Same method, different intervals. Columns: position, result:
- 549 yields 10.88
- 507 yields 3.055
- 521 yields 7.545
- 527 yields 7.365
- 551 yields 11.46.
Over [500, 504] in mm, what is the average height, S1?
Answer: 4.38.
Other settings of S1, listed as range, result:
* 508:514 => 3.52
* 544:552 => 10.5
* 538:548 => 9.23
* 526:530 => 7.18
